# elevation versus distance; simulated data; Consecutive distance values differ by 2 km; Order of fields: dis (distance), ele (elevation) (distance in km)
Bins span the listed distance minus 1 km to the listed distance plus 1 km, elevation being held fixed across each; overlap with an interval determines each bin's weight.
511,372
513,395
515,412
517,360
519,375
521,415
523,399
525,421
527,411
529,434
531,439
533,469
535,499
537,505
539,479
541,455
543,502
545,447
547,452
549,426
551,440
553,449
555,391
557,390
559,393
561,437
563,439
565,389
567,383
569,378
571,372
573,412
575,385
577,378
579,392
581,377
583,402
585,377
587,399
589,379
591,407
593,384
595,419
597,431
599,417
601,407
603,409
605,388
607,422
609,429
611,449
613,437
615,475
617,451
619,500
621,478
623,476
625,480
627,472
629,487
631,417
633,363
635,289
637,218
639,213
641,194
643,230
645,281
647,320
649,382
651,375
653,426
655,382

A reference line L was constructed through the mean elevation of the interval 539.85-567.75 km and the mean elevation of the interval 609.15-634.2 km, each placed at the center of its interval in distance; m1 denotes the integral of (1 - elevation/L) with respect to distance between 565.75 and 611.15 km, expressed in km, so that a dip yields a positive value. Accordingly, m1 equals 4.4 km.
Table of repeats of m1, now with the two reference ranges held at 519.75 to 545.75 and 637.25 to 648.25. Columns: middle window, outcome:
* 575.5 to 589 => -1.0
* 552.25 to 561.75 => -0.1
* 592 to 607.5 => -3.9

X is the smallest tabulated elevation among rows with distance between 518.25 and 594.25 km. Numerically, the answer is 372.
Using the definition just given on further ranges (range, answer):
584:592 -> 377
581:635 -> 289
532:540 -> 469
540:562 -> 390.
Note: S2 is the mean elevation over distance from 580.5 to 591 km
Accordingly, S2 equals 389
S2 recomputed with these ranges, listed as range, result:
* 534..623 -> 424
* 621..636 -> 430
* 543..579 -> 412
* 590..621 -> 430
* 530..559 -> 451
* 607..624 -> 460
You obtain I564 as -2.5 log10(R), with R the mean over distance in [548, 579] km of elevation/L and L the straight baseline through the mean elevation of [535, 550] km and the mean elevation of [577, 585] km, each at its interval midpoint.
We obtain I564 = 0.05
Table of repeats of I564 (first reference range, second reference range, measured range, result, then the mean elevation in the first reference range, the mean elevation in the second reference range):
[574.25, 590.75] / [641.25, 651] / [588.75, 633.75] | -0.25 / 387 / 302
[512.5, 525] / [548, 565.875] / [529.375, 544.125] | -0.17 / 395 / 417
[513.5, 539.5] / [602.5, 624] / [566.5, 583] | 0.14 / 431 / 448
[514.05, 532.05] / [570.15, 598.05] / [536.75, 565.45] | -0.10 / 407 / 394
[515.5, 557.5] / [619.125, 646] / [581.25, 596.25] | 0.00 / 436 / 358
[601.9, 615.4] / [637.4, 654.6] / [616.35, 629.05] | -0.25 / 428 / 302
